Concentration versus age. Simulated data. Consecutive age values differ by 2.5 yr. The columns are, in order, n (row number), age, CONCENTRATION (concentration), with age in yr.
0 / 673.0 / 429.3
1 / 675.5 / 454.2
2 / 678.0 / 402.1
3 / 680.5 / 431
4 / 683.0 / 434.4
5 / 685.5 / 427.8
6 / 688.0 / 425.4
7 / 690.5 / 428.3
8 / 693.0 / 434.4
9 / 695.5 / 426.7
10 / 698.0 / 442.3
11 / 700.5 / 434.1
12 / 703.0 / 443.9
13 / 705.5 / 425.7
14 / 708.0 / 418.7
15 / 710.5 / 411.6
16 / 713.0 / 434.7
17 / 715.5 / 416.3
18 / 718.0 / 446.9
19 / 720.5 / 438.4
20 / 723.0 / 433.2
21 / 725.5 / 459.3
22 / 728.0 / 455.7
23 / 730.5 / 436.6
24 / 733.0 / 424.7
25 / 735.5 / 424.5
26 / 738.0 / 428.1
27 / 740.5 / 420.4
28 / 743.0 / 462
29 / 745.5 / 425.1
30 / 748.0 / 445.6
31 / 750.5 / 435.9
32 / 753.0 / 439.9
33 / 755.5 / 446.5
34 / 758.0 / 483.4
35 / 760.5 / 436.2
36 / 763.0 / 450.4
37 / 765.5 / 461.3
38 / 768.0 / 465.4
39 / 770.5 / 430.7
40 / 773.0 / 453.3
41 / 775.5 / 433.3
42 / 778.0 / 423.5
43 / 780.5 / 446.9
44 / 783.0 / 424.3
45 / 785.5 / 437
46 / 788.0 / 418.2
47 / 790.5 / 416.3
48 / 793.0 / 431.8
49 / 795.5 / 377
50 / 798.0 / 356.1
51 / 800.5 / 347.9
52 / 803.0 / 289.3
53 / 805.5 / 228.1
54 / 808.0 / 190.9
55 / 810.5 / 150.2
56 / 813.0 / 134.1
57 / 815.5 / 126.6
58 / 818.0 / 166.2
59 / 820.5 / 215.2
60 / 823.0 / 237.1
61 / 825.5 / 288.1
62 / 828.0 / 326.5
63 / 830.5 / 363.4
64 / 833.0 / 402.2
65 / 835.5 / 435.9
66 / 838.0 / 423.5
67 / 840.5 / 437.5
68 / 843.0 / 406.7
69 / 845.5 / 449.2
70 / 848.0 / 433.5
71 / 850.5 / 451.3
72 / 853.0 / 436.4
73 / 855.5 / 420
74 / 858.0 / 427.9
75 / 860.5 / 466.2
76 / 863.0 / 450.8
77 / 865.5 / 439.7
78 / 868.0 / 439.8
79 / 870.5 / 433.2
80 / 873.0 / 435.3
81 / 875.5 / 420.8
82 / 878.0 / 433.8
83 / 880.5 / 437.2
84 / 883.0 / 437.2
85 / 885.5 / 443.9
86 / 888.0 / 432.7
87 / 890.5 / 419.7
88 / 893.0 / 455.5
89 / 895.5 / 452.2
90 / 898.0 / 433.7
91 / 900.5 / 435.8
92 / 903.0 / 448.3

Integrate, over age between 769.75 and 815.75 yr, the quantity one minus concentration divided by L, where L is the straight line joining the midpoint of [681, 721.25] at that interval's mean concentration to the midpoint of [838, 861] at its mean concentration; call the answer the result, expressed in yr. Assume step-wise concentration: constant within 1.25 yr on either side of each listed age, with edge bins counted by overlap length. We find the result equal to 9.2 yr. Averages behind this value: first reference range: 431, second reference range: 435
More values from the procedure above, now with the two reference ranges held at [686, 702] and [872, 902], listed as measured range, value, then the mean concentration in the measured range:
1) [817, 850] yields 6.0 yr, 356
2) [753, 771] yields -0.8 yr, 453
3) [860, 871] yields -0.2 yr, 445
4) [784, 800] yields 1.1 yr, 404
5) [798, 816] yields 8.8 yr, 223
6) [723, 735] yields -0.2 yr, 442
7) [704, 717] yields 0.3 yr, 422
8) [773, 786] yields 0.0 yr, 435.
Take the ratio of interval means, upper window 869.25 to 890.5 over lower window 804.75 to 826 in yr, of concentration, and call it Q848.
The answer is 2.3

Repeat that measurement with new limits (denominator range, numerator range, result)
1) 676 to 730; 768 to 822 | 0.77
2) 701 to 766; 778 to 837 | 0.72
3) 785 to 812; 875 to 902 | 1.34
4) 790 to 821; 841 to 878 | 1.67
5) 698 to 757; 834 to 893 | 1.00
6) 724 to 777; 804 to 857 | 0.72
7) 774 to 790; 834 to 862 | 1.01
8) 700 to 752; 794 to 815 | 0.59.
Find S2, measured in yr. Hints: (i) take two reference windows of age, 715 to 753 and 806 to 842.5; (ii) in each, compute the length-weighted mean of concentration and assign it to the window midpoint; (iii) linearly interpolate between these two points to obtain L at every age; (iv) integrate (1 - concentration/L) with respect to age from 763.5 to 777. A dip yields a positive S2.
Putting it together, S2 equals -2.7 yr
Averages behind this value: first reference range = 437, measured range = 448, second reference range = 280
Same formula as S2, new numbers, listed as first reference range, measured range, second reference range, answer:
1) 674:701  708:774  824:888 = -2.0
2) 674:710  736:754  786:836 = -3.2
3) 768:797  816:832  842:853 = 6.3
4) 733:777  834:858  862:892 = 0.3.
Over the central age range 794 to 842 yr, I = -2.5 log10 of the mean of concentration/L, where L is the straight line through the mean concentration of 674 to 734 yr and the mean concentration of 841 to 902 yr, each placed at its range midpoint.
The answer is 0.44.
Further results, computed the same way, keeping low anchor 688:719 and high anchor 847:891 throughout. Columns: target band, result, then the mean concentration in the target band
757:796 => -0.01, 438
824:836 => 0.22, 356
